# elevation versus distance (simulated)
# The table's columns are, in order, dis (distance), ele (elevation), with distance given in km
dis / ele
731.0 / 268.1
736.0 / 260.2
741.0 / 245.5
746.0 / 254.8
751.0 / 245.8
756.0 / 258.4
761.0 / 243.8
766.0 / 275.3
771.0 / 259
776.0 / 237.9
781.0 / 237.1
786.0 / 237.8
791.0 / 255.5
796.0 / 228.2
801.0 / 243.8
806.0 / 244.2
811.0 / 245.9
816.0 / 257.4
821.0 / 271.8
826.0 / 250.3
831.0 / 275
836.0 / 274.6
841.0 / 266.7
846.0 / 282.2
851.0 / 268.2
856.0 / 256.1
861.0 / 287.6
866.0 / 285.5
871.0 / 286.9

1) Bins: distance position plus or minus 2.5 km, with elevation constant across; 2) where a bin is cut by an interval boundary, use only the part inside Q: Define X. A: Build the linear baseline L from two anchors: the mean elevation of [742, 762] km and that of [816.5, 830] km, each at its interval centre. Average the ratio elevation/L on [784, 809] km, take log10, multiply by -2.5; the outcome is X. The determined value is 0.07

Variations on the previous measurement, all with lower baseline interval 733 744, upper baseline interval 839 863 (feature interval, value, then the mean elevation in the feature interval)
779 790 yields 0.09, 240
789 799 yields 0.09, 241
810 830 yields 0.03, 259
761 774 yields -0.01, 262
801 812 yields 0.09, 245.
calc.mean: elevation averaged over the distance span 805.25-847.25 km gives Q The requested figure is 263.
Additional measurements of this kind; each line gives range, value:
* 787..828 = 249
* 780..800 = 240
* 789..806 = 242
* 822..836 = 266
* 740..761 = 251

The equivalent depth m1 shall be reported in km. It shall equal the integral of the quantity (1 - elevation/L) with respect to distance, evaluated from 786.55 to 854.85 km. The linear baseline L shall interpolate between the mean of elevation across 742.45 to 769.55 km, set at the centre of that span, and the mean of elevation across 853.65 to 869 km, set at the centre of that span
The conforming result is 2.7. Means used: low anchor 255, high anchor 277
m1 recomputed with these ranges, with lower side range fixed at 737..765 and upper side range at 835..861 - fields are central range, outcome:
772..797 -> 1.7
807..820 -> 0.5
